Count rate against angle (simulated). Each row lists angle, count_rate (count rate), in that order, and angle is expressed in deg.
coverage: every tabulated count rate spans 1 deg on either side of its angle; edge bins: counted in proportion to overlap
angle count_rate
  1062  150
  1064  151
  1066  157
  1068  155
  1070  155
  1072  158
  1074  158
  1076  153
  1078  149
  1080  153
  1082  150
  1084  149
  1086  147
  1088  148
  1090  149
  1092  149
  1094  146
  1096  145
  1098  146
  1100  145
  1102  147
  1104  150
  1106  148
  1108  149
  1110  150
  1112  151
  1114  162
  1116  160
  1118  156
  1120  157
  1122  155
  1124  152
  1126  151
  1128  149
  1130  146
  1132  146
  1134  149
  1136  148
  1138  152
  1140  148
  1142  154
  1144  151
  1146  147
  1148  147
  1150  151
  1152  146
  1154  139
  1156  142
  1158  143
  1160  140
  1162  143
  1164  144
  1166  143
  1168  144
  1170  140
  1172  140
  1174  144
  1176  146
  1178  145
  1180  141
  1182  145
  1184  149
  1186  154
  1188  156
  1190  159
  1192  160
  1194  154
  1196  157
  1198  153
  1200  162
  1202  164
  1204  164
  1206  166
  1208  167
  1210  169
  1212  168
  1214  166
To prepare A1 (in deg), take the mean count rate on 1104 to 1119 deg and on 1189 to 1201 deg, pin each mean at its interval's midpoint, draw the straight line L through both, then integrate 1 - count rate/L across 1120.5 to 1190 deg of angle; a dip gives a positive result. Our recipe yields 3.8 deg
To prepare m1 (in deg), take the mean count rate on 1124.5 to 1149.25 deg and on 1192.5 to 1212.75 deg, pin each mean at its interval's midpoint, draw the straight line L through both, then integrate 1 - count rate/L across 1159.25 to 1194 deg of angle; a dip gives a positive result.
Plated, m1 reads 2.3 deg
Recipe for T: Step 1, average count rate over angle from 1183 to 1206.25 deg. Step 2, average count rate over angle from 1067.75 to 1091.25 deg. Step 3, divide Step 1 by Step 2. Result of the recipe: 1.04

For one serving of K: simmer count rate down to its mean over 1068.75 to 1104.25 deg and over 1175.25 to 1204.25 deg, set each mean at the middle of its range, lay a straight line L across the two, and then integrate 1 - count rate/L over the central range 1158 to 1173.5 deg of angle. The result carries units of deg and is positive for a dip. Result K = 1.1 deg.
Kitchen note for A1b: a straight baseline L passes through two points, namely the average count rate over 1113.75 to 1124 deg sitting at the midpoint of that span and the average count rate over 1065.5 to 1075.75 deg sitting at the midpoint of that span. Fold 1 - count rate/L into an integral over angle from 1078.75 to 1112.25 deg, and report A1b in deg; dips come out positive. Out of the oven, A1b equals 1.8 deg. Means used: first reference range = 156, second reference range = 157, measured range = 148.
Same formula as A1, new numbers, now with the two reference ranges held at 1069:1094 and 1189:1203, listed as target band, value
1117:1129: 0.04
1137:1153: 0.59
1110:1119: -0.18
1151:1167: 1.40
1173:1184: 0.89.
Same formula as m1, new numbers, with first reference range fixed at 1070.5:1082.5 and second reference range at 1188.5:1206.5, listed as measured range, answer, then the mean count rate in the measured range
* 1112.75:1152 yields 1.24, 151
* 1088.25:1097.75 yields 0.45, 147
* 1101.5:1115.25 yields 0.35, 151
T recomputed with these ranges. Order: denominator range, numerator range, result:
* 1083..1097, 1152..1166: 0.96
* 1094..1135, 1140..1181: 0.96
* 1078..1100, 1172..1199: 1.02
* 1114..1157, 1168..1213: 1.03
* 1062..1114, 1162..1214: 1.02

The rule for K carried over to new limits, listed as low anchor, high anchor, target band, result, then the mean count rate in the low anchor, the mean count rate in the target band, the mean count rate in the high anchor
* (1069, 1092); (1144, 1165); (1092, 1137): -0.6 deg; 152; 150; 145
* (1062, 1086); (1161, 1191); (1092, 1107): 0.4 deg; 153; 147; 146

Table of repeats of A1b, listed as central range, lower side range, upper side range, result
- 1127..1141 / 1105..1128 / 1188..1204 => 0.6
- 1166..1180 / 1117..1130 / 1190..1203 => 1.2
